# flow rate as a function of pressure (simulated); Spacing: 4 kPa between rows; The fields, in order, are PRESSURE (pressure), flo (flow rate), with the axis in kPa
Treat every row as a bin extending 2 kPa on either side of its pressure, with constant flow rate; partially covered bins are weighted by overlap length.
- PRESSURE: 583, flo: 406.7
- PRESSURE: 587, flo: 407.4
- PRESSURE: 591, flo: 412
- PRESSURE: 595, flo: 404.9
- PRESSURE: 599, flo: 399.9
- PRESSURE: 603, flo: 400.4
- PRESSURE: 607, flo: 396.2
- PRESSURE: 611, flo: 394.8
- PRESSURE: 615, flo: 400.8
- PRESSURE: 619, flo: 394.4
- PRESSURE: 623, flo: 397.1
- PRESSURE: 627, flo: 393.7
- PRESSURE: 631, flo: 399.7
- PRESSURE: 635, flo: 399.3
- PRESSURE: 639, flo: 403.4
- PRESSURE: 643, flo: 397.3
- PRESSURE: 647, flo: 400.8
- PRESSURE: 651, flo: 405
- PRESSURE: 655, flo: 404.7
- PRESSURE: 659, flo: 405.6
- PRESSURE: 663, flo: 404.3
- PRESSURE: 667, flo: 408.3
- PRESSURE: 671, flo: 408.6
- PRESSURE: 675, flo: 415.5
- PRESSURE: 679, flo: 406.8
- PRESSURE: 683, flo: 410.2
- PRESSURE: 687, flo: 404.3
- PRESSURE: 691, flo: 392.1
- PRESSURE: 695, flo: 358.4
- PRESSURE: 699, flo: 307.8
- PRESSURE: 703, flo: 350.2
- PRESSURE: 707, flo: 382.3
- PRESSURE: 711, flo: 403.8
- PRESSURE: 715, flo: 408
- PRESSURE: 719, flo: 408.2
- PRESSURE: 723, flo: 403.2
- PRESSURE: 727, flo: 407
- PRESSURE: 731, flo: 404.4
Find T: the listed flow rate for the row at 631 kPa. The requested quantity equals 399.7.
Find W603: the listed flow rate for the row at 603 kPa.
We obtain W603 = 400.4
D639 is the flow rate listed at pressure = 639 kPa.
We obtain 403.4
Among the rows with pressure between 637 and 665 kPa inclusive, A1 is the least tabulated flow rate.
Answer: 397.3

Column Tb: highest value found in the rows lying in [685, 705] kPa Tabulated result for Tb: 404.3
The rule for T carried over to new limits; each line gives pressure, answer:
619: 394.4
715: 408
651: 405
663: 404.3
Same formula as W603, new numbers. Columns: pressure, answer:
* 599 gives 399.9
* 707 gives 382.3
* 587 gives 407.4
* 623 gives 397.1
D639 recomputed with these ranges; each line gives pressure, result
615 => 400.8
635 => 399.3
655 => 404.7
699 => 307.8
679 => 406.8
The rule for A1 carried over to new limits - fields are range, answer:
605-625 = 394.4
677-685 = 406.8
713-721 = 408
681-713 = 307.8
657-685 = 404.3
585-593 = 407.4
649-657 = 404.7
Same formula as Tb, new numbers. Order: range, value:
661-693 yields 415.5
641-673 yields 408.6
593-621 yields 404.9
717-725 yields 408.2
